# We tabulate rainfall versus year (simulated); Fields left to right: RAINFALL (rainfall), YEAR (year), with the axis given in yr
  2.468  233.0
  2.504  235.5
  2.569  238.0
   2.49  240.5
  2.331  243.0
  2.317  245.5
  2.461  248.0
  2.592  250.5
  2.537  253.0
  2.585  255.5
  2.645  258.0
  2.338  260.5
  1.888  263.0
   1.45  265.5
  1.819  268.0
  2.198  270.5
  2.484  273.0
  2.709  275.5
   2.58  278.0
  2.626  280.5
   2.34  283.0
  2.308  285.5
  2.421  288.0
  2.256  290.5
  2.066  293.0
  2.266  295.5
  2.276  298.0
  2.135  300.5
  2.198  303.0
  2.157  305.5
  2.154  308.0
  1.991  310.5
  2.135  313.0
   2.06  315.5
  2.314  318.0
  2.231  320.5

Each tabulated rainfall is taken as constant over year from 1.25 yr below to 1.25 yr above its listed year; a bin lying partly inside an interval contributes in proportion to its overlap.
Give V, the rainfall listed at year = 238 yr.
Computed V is 2.569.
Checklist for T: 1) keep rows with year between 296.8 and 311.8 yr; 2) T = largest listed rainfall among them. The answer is 2.276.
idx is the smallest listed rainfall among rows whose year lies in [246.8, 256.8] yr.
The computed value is 2.461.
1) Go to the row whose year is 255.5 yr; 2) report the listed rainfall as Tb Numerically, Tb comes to 2.585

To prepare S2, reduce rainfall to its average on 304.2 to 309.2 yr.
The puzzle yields 2.16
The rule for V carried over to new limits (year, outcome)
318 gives 2.314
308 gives 2.154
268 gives 1.819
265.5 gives 1.45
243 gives 2.331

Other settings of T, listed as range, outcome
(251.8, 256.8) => 2.585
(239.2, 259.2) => 2.645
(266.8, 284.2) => 2.709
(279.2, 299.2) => 2.626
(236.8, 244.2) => 2.569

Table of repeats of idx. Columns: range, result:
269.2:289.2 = 2.198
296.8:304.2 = 2.135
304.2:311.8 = 1.991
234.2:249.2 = 2.317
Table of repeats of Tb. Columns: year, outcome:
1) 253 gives 2.537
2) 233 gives 2.468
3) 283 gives 2.34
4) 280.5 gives 2.626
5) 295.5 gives 2.266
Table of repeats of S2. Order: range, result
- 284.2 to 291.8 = 2.33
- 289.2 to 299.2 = 2.22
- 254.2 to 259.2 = 2.61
